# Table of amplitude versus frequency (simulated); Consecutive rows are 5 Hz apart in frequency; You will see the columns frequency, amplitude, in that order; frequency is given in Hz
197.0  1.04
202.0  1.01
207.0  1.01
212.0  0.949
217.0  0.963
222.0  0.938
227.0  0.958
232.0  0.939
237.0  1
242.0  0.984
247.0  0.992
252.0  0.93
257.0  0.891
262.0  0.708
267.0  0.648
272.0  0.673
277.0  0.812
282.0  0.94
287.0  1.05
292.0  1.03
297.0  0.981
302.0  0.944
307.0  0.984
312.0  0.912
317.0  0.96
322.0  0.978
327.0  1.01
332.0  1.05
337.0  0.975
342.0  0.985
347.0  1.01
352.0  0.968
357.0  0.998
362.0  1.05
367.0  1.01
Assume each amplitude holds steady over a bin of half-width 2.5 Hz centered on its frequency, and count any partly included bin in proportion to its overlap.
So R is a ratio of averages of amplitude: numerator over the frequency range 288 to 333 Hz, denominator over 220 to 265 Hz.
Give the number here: 1.1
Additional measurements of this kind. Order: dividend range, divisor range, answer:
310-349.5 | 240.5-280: 1.19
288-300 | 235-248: 1.02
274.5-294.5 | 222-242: 0.99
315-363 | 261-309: 1.13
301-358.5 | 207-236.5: 1.02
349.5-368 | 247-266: 1.19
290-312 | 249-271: 1.23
